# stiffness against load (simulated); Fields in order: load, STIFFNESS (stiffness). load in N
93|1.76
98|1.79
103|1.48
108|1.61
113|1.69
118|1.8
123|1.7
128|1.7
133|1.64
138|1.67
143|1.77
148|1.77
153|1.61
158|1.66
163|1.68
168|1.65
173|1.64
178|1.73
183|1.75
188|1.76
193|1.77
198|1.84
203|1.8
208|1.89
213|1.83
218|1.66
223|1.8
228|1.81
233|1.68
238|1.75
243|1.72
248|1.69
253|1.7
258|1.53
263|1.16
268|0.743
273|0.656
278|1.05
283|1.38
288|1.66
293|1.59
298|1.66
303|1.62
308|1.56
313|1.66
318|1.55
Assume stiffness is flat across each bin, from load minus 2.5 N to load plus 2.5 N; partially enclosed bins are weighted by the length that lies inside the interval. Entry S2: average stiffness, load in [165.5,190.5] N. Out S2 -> 1.71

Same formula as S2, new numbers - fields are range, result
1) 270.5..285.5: 1.03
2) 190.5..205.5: 1.8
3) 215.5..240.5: 1.74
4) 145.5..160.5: 1.68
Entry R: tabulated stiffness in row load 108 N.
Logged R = 1.61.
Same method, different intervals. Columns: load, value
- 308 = 1.56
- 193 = 1.77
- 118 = 1.8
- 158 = 1.66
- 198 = 1.84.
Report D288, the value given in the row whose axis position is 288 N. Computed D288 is 1.66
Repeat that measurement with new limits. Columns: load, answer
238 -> 1.75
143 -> 1.77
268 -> 0.743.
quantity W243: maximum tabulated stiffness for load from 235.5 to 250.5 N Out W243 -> 1.75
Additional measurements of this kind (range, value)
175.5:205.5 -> 1.84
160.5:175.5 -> 1.68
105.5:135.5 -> 1.8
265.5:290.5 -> 1.66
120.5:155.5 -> 1.77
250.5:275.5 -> 1.7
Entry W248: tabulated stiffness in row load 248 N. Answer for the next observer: 1.69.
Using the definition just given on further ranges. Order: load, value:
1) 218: 1.66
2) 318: 1.55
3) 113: 1.69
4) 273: 0.656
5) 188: 1.76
